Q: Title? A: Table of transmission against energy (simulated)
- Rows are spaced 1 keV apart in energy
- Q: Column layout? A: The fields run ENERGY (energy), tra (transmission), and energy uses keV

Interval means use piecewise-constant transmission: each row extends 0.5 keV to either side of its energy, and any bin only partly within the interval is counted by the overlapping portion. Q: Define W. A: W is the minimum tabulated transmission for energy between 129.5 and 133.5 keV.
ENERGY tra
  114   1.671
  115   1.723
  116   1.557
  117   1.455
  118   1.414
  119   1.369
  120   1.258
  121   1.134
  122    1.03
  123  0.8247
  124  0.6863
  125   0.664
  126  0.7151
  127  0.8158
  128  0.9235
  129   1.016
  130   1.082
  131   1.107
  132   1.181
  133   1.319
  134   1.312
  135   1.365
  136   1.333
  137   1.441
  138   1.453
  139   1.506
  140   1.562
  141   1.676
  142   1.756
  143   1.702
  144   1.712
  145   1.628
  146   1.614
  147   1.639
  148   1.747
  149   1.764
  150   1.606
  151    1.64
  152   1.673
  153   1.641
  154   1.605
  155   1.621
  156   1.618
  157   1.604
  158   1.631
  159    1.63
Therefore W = 1.082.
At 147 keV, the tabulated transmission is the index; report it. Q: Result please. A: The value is 1.639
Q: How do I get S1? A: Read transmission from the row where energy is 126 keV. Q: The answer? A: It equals 0.7151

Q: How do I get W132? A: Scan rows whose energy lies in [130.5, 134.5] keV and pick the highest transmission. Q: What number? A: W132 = 1.319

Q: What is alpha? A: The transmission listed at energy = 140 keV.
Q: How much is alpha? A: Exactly 1.562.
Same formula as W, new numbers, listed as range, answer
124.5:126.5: 0.664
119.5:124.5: 0.6863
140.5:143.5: 1.676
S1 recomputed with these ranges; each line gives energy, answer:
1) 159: 1.63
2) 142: 1.756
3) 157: 1.604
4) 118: 1.414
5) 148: 1.747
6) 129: 1.016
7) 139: 1.506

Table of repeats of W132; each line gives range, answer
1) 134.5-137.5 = 1.441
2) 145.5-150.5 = 1.764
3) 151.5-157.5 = 1.673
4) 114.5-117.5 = 1.723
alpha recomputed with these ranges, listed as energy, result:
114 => 1.671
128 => 0.9235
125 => 0.664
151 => 1.64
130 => 1.082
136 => 1.333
